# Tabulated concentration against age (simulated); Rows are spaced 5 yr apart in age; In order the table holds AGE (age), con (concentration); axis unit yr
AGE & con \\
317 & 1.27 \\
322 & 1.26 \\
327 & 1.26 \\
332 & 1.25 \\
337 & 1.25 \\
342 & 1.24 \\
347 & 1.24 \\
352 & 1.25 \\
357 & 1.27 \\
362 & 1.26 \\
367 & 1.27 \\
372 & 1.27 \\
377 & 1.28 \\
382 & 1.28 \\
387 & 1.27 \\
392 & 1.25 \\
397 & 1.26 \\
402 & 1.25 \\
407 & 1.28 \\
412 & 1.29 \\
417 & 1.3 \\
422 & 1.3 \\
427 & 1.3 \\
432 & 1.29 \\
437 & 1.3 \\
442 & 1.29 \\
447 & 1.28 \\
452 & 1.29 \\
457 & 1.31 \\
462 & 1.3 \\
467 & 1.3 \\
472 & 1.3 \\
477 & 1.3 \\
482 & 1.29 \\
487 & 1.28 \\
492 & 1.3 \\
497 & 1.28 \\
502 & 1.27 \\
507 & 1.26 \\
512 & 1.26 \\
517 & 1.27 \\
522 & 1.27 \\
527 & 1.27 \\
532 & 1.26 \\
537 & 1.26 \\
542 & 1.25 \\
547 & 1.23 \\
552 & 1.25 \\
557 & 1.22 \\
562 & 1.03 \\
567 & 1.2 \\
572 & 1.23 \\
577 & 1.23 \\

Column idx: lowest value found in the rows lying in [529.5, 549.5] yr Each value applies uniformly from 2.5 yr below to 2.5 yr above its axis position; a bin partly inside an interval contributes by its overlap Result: 1.23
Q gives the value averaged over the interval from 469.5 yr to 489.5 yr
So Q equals 1.29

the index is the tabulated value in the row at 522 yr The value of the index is 1.27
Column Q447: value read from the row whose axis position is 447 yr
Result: 1.28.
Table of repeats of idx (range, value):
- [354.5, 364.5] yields 1.26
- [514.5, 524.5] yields 1.27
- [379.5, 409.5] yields 1.25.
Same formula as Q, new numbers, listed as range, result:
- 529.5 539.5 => 1.26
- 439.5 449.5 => 1.29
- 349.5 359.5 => 1.26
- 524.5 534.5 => 1.26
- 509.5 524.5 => 1.27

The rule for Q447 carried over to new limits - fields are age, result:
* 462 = 1.3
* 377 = 1.28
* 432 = 1.29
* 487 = 1.28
